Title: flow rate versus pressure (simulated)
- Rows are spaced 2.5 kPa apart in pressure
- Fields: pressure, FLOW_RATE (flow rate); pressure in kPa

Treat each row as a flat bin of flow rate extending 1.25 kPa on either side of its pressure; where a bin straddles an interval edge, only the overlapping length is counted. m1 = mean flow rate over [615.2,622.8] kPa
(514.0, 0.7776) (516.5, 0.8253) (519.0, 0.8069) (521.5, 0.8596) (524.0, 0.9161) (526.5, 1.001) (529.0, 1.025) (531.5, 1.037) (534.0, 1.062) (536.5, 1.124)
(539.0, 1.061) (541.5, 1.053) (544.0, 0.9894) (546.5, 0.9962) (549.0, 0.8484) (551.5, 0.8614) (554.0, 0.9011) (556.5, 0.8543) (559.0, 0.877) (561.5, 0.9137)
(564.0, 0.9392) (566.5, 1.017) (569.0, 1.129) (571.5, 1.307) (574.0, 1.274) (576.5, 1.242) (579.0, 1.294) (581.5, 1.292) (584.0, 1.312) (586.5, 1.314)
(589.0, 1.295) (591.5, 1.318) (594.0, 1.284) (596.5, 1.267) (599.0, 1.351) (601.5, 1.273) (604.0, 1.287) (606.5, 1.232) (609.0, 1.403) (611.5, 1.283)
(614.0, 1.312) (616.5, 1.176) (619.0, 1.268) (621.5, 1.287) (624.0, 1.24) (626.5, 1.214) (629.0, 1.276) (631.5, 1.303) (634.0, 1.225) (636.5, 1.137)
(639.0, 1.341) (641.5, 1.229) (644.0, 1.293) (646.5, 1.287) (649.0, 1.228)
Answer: 1.24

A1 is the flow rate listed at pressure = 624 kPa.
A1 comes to 1.24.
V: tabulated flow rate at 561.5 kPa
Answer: 0.9137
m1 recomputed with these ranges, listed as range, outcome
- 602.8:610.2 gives 1.31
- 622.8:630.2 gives 1.24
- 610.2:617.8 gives 1.26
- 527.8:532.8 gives 1.03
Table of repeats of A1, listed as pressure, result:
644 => 1.293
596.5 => 1.267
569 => 1.129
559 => 0.877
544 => 0.9894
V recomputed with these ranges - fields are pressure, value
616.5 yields 1.176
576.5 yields 1.242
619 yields 1.268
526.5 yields 1.001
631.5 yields 1.303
